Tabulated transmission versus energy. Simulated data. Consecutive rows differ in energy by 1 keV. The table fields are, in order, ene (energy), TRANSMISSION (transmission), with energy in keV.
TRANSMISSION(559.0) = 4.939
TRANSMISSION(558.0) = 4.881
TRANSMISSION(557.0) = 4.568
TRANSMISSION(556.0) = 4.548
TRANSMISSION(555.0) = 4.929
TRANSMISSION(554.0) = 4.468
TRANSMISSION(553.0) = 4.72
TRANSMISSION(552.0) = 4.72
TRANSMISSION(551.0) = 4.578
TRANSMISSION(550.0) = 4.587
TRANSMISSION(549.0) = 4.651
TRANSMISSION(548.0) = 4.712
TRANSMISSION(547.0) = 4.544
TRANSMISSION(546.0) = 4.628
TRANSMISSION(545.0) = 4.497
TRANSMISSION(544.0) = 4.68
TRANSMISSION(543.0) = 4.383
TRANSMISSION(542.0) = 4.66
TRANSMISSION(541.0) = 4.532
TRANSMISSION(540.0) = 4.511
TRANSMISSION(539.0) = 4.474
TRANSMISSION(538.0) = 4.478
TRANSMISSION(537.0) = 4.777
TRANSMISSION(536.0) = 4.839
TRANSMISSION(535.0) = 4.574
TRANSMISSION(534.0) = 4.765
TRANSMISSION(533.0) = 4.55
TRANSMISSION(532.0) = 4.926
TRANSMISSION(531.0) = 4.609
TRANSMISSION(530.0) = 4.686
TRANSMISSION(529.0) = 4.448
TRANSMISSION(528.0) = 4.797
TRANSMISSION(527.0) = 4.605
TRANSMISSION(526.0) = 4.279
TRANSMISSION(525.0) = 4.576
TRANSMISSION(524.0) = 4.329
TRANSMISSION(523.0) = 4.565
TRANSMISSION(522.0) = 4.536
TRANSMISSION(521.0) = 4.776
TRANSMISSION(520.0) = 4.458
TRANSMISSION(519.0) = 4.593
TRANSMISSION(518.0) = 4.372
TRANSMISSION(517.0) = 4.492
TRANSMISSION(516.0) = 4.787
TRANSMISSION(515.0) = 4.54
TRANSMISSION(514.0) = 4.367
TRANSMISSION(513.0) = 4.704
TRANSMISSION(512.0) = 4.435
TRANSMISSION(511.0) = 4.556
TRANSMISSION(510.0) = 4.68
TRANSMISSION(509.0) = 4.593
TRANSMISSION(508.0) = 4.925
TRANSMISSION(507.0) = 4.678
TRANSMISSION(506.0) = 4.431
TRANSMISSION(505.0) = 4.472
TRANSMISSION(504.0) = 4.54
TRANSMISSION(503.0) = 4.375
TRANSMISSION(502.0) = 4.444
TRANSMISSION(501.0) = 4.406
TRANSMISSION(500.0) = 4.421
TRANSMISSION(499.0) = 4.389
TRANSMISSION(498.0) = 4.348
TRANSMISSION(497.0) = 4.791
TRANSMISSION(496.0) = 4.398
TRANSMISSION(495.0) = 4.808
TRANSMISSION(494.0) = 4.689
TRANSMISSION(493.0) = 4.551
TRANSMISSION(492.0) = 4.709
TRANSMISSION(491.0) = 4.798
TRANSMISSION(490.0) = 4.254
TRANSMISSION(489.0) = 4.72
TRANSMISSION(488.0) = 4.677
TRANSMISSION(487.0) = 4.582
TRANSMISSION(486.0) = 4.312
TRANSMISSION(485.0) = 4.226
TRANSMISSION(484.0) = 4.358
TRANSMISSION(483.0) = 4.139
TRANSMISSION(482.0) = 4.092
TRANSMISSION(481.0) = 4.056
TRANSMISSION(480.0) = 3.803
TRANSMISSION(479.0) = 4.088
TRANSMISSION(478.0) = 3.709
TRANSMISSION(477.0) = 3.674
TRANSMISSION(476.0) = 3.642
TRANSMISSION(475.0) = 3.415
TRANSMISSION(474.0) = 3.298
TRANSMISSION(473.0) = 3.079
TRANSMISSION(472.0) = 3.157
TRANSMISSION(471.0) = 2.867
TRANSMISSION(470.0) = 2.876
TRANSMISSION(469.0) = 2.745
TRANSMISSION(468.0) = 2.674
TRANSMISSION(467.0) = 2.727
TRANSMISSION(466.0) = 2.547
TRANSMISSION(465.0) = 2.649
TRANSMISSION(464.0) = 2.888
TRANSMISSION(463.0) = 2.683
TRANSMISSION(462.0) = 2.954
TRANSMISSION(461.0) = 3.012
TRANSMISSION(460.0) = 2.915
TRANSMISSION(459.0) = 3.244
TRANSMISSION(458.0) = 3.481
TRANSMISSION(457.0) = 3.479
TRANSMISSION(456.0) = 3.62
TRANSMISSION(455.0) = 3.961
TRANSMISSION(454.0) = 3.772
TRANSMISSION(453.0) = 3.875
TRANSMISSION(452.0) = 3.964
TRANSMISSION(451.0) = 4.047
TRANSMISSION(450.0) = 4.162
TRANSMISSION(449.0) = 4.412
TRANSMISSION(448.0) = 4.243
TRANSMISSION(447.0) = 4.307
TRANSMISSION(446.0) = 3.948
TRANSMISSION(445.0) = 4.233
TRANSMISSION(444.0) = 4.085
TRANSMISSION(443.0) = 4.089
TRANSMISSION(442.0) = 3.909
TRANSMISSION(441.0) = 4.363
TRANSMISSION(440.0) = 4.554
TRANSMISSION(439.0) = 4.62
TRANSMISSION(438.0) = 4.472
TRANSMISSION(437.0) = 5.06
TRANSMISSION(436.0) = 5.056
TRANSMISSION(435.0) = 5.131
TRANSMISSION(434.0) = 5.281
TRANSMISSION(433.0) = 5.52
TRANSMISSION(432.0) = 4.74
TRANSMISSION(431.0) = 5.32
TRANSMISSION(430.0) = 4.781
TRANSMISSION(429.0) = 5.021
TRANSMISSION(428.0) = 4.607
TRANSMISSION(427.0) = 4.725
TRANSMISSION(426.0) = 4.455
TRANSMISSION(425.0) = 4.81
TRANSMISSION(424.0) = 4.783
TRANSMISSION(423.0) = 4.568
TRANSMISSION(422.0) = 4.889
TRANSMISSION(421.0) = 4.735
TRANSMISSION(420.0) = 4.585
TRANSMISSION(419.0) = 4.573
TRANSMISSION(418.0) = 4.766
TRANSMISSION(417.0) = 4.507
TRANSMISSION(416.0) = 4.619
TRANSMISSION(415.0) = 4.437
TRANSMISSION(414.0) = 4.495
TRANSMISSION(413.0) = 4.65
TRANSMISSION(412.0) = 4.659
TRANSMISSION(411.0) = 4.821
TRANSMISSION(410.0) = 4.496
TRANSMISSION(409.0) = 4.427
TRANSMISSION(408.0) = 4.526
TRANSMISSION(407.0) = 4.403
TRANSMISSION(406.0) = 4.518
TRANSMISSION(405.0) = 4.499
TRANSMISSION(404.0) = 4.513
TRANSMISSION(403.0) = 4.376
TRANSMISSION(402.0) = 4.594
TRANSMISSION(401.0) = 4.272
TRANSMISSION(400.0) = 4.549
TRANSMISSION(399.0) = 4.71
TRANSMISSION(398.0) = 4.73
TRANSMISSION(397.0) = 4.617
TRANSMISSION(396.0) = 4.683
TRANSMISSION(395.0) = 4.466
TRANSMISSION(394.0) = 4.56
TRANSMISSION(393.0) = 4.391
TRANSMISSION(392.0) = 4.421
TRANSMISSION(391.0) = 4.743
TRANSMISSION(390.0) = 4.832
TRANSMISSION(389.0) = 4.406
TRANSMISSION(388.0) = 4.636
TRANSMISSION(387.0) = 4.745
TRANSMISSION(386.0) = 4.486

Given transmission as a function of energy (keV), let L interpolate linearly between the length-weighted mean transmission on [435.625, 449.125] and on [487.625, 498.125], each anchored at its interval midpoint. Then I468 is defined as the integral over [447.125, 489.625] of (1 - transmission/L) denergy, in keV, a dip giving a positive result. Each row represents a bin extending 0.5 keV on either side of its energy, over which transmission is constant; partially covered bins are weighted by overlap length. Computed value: 8.5 keV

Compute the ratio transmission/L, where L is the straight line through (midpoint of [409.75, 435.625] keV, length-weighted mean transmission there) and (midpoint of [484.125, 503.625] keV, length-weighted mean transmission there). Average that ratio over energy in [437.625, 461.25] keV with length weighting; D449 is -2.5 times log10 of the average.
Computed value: 0.18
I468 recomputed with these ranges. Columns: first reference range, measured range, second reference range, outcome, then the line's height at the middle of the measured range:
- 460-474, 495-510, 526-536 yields -2.66 keV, 3.85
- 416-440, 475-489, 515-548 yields 1.77 keV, 4.7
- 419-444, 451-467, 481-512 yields 4.70 keV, 4.64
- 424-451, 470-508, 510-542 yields 3.30 keV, 4.59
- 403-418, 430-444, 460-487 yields -2.39 keV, 4.06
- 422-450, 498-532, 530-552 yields 0.58 keV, 4.62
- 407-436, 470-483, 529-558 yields 3.12 keV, 4.69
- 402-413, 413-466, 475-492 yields 1.81 keV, 4.39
